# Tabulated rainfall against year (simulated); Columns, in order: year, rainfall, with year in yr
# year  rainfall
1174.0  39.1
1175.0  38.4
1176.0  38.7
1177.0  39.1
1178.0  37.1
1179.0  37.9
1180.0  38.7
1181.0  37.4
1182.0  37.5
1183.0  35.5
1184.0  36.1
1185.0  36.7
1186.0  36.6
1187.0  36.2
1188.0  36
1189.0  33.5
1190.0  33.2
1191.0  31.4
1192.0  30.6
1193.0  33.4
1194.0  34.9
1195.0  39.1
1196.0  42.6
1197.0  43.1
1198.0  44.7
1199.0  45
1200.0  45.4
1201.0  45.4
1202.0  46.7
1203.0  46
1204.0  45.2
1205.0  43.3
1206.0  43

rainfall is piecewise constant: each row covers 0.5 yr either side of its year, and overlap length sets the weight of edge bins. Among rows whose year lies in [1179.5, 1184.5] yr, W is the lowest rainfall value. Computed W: 35.5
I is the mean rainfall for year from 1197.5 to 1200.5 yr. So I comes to 45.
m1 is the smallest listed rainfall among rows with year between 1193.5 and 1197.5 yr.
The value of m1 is 34.9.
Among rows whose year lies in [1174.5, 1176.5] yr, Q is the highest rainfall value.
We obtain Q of 38.7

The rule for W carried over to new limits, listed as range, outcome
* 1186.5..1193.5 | 30.6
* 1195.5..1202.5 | 42.6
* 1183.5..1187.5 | 36.1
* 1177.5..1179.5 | 37.1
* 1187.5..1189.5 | 33.5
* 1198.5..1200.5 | 45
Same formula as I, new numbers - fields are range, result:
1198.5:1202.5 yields 45.6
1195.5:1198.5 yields 43.5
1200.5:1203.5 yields 46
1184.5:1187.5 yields 36.5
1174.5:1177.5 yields 38.7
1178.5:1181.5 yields 38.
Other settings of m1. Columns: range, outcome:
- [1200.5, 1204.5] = 45.2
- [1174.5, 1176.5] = 38.4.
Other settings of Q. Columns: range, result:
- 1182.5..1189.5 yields 36.7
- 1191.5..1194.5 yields 34.9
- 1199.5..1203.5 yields 46.7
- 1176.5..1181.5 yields 39.1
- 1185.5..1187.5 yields 36.6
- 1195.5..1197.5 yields 43.1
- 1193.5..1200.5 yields 45.4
